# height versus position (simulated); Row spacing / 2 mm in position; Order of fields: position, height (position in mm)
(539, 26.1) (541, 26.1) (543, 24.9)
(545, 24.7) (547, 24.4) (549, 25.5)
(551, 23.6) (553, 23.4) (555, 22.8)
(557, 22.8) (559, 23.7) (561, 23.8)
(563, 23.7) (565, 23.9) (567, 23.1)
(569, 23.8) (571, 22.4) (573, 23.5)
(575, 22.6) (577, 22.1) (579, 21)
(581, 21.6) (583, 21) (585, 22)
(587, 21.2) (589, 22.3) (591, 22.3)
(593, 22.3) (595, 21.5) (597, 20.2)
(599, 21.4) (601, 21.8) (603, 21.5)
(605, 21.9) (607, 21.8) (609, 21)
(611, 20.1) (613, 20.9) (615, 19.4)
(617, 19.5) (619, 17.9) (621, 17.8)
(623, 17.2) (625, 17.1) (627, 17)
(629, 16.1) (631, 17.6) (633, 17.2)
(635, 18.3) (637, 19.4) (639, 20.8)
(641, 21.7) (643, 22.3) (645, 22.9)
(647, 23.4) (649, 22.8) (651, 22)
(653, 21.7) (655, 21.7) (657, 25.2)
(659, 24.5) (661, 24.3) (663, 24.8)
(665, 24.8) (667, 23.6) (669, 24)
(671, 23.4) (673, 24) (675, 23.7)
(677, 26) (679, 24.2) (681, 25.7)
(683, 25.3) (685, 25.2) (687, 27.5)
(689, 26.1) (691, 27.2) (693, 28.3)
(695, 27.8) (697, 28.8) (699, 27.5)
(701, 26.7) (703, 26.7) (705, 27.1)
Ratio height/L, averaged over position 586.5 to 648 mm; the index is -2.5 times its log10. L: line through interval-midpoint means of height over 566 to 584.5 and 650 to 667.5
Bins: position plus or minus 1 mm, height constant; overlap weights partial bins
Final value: 0.14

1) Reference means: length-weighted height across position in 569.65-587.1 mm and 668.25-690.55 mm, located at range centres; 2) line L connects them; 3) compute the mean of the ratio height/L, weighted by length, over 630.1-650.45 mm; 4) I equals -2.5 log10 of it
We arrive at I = 0.16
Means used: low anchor 22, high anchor 25.1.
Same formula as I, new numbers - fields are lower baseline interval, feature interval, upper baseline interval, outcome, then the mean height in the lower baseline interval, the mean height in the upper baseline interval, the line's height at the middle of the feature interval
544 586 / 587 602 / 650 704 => 0.10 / 23.1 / 25.2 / 23.7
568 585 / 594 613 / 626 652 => 0.00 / 22.2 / 20.1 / 21.3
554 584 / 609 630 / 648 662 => 0.24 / 22.8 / 23.2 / 23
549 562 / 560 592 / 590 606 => 0.00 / 23.5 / 21.6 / 22.6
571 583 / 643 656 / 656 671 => 0.08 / 22.1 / 24.4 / 24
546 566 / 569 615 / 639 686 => 0.10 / 23.8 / 23.7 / 23.7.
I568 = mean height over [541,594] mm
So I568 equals 23.1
